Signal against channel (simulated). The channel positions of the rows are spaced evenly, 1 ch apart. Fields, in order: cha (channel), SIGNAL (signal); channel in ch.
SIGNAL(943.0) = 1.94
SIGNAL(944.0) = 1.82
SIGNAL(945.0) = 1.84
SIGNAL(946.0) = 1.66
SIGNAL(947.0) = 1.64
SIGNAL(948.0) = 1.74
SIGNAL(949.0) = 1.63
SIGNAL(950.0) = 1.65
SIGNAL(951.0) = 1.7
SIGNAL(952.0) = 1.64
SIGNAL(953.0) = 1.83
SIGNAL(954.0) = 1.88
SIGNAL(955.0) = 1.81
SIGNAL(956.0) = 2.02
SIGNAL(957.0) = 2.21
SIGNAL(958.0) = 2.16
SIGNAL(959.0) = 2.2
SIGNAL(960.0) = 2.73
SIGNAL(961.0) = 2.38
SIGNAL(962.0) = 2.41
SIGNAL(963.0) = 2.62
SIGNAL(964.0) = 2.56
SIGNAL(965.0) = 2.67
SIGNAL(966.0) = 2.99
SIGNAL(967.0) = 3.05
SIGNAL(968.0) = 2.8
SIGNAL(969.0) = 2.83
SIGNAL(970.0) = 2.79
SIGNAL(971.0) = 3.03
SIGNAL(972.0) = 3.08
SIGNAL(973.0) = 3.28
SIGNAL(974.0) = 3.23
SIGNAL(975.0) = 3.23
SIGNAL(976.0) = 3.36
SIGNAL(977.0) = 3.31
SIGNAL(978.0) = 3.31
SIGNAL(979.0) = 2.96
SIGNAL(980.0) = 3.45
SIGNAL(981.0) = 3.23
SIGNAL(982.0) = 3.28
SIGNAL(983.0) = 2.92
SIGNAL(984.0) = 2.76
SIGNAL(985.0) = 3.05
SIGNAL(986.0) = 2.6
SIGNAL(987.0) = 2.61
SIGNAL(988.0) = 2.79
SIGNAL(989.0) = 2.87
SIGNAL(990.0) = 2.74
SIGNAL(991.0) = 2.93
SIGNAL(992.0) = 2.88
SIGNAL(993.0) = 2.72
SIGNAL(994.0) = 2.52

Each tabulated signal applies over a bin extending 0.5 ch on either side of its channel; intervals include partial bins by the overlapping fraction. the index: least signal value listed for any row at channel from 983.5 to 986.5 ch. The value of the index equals 2.6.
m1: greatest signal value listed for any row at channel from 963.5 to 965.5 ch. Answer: 2.67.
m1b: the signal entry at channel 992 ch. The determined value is 2.88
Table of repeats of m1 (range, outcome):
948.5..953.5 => 1.83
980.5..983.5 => 3.28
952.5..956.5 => 2.02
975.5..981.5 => 3.45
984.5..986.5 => 3.05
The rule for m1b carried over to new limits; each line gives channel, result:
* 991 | 2.93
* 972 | 3.08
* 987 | 2.61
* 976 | 3.36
